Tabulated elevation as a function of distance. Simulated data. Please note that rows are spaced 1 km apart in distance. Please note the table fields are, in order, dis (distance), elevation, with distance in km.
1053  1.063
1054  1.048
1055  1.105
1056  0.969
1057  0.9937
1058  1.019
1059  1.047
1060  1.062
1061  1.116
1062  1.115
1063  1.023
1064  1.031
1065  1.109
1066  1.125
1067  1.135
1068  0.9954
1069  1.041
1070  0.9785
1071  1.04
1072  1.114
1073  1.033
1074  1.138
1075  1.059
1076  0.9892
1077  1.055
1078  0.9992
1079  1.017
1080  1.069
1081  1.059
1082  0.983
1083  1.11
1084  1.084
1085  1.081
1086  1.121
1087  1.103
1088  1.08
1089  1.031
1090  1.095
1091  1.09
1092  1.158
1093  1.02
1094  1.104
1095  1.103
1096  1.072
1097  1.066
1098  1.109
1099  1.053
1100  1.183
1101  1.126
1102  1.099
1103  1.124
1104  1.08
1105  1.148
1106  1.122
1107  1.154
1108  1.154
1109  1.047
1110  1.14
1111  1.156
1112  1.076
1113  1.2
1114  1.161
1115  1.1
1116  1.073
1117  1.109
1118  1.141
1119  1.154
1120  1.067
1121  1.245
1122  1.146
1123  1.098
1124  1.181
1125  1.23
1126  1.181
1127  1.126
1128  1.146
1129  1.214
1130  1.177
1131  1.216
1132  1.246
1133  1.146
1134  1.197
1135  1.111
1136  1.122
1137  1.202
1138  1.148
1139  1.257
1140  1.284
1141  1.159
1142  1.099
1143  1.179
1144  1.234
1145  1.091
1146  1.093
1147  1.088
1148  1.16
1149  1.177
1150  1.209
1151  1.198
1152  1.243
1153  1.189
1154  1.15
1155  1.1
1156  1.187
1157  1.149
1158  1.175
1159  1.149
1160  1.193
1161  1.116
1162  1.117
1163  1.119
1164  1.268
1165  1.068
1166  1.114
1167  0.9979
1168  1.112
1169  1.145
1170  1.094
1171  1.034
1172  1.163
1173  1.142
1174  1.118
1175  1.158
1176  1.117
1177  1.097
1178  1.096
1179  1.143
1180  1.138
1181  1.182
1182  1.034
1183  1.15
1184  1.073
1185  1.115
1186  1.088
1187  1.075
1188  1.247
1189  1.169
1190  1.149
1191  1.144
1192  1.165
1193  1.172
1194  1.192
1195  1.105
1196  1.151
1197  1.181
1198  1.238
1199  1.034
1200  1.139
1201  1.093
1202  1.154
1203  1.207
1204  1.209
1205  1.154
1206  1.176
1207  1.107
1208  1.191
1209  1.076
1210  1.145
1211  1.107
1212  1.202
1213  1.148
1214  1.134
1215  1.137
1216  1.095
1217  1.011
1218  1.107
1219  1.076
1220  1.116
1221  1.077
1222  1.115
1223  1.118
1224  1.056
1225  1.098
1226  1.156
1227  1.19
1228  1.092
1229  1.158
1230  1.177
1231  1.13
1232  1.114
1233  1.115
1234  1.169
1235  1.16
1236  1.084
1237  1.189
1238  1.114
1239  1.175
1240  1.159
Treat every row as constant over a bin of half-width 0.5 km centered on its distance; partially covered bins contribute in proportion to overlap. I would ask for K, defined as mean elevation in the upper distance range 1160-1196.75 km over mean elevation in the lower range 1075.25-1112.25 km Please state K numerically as 1.0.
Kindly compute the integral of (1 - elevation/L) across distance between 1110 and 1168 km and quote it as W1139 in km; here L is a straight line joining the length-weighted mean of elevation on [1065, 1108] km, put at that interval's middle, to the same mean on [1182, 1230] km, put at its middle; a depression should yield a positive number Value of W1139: -2.7 km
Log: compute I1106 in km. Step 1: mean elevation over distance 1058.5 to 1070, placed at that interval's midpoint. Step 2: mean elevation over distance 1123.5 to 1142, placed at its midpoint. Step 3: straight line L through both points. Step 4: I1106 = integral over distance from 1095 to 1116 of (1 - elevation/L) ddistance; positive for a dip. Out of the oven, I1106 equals 0.4 km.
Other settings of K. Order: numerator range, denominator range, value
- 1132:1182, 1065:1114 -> 1.06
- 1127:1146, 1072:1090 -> 1.11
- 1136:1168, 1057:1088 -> 1.09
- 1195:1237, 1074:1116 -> 1.04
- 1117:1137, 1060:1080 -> 1.10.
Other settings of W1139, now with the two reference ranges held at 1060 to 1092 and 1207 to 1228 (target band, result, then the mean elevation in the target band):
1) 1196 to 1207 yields -0.4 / 1.16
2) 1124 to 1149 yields -1.9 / 1.17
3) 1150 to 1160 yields -0.7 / 1.17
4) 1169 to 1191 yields -0.4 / 1.12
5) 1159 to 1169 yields -0.2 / 1.13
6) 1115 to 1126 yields -0.6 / 1.14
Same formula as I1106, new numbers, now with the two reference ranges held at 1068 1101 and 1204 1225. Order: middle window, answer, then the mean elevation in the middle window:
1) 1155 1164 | -0.5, 1.15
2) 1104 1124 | -0.9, 1.13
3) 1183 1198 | -0.5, 1.15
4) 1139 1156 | -1.2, 1.17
